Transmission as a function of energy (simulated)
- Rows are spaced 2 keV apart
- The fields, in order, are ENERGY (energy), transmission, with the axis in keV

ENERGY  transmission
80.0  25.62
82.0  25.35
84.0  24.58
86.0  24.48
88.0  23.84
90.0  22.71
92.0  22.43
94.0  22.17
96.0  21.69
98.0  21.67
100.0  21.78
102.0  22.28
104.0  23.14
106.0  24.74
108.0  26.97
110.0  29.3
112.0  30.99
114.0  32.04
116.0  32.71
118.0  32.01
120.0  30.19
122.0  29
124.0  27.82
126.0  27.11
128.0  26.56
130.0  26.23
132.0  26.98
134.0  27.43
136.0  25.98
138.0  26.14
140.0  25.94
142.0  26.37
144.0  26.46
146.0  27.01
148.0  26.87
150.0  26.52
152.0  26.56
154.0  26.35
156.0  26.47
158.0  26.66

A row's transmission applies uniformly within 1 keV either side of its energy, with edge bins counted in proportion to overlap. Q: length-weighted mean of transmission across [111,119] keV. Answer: 31.9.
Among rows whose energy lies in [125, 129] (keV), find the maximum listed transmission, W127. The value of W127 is 27.11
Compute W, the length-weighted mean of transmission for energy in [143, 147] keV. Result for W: 26.7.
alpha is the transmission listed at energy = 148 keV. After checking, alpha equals 26.87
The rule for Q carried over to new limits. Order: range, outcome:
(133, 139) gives 26.5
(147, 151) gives 26.7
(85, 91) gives 23.7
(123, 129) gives 27.2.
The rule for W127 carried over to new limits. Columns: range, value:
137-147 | 27.01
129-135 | 27.43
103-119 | 32.71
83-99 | 24.58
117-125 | 32.01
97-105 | 23.14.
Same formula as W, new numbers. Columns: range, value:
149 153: 26.5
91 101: 21.9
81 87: 24.8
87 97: 22.6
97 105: 22.2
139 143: 26.2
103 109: 24.9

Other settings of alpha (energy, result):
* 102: 22.28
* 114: 32.04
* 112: 30.99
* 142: 26.37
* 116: 32.71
